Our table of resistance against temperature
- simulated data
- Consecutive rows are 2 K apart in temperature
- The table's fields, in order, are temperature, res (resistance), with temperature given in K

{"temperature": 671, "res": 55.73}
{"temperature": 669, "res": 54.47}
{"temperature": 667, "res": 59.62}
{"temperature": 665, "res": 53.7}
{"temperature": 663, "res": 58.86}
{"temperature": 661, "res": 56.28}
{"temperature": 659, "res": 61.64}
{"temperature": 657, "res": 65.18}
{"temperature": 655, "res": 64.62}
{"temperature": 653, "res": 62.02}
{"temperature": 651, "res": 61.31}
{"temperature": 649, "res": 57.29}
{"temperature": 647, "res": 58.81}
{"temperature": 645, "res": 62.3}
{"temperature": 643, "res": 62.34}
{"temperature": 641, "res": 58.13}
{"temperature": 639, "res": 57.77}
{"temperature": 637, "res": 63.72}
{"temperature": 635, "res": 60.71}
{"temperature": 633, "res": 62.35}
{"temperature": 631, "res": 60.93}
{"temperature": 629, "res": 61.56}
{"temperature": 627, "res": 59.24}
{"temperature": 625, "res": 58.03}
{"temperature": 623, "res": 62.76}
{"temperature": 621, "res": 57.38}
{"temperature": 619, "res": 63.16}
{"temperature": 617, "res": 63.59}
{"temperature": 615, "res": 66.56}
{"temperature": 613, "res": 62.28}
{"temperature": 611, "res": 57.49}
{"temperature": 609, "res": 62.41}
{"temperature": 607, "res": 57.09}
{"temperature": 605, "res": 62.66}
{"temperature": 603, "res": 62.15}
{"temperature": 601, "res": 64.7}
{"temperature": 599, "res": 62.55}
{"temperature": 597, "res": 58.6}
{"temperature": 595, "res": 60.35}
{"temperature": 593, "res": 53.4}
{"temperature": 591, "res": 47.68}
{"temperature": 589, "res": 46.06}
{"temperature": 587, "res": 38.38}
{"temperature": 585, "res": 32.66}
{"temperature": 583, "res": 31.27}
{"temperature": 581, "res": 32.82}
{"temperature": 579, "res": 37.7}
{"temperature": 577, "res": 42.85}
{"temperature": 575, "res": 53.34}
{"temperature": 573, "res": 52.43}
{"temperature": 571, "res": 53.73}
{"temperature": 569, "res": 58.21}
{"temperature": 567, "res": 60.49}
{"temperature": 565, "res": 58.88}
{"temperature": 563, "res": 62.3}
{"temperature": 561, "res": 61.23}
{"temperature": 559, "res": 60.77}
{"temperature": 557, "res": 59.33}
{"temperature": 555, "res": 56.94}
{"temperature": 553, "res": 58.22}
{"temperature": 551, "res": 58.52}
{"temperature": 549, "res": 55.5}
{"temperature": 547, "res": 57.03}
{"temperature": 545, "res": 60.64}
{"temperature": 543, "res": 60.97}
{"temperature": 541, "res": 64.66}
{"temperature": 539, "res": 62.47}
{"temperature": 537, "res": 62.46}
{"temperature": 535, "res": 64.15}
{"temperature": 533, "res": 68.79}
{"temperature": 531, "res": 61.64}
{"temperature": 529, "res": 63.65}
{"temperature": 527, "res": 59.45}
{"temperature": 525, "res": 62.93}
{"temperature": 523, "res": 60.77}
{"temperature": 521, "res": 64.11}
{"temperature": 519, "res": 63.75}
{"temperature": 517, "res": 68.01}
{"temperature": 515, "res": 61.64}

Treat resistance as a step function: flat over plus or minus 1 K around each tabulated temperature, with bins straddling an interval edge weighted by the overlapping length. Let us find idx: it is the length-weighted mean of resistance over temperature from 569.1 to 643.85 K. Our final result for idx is 55.4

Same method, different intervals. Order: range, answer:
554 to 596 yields 50.5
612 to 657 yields 61.3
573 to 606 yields 49.3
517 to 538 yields 63.4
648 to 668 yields 60.1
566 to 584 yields 47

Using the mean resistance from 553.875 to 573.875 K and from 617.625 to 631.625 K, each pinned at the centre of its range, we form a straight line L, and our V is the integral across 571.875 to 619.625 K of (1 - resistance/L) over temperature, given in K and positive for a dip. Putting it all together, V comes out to 5.4 K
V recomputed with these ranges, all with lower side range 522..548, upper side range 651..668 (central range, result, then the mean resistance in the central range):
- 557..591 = 6.88 K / 49.2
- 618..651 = 0.15 K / 60.4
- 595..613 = 0.06 K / 61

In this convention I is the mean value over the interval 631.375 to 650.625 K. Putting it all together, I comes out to 60.4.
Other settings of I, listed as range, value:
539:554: 59.6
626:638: 61.4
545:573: 58.4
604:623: 61.5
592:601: 59.4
